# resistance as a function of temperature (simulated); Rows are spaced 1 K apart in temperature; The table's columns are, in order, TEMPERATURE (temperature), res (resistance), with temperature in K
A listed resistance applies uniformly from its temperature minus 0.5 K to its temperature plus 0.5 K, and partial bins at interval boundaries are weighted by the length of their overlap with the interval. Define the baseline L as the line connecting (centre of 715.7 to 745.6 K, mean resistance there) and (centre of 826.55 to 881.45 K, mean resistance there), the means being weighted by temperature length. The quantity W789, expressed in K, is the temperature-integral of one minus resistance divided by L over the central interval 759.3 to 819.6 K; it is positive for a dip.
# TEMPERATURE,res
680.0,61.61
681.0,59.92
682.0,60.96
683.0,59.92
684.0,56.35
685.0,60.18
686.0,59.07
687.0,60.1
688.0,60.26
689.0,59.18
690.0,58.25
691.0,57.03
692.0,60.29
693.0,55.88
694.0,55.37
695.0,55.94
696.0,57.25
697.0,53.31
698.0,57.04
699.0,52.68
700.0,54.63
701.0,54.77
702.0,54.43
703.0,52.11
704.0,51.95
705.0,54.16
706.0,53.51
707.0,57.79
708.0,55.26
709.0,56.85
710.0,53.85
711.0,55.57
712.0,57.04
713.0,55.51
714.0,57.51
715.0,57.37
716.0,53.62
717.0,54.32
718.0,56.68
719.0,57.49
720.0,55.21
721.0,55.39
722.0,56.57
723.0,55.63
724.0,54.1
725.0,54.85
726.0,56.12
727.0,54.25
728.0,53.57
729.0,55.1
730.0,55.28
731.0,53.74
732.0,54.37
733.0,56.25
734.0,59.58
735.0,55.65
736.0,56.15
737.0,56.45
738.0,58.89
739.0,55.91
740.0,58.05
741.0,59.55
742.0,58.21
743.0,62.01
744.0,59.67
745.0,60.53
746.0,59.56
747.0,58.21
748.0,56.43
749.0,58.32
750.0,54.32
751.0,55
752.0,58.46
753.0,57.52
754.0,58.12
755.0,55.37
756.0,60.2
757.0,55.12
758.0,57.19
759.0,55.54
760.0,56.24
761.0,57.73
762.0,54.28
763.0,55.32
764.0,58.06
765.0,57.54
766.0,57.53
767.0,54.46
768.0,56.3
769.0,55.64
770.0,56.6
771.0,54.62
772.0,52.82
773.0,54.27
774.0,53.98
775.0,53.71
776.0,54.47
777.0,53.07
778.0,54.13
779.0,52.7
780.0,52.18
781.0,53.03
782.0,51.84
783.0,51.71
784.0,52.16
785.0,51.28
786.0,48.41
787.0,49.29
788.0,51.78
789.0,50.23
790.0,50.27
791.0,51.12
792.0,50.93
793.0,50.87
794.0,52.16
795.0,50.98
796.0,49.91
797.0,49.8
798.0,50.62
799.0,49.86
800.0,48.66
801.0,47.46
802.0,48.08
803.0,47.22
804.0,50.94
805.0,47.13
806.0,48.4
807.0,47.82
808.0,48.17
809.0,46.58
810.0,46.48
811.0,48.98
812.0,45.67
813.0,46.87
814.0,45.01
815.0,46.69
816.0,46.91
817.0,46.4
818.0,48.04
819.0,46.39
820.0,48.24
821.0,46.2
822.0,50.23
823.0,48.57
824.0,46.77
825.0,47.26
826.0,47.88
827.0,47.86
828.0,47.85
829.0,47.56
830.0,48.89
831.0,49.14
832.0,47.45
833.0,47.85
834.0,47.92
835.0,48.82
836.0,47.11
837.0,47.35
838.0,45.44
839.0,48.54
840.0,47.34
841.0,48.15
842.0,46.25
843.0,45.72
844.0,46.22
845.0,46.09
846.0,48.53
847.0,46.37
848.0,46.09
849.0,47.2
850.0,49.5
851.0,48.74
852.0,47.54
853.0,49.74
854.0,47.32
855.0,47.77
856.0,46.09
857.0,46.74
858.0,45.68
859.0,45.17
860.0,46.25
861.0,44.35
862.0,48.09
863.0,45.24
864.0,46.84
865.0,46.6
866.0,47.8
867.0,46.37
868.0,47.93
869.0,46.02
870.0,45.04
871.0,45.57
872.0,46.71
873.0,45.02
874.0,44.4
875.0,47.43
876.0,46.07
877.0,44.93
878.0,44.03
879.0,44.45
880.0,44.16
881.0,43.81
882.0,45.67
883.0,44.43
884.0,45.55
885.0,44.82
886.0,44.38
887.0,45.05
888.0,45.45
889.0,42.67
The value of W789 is 0.8 K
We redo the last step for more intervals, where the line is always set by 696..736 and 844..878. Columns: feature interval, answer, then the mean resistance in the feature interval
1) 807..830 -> 0.83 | 47.3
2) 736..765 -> -2.34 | 57.5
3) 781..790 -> 0.03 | 50.9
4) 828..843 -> 0.15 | 47.6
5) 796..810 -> 0.44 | 48.5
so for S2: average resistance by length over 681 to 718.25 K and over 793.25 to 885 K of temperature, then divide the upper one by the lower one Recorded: 0.8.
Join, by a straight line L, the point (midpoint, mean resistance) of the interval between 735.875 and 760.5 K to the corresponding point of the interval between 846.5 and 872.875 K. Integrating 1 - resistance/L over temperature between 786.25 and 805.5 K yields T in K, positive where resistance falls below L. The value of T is 1.15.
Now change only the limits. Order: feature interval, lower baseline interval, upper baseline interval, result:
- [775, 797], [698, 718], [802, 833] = -0.81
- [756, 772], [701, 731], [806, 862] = -1.29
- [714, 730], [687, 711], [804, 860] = -0.31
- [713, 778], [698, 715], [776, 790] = -3.63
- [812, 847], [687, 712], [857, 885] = 0.57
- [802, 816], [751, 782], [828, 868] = 1.03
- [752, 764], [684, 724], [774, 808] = -0.91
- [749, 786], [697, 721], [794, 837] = -2.73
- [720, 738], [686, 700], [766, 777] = 0.15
